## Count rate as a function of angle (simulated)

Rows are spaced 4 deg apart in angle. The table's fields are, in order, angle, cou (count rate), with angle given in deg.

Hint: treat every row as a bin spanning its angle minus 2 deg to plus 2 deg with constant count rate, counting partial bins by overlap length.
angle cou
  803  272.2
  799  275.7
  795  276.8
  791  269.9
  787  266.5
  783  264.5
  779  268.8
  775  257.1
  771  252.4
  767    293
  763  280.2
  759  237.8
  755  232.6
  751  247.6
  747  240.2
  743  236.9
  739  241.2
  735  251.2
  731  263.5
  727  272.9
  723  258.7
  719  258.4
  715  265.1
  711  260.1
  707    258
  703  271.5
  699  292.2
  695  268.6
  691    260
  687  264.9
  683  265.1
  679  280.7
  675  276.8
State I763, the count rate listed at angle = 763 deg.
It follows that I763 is 280.2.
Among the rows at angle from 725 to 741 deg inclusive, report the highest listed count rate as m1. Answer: 272.9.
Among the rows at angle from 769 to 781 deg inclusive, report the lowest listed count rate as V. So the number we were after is 252.4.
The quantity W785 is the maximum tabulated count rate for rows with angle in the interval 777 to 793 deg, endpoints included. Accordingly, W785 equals 269.9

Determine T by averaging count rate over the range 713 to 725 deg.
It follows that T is 261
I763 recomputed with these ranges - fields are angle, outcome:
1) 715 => 265.1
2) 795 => 276.8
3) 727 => 272.9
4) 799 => 275.7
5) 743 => 236.9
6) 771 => 252.4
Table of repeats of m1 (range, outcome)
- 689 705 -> 292.2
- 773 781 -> 268.8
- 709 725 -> 265.1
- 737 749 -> 241.2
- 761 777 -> 293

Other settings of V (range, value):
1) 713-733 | 258.4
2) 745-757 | 232.6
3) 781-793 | 264.5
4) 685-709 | 258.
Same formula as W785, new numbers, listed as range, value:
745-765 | 280.2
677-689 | 280.7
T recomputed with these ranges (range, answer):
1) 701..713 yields 263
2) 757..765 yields 259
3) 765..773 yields 273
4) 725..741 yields 257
